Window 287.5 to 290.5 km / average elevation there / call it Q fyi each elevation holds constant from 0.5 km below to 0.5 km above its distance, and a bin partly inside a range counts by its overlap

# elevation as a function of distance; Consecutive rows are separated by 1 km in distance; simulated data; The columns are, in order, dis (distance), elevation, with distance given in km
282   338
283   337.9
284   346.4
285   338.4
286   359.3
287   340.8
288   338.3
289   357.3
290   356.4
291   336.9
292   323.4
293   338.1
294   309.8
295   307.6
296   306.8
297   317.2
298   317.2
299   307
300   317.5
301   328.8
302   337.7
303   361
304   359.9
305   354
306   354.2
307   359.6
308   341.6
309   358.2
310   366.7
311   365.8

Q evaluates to 351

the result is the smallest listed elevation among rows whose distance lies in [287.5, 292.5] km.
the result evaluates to 323.4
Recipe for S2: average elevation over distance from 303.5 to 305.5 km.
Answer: 357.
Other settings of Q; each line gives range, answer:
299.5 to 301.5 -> 323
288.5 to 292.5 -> 344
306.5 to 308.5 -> 351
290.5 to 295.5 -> 323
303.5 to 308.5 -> 354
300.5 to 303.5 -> 342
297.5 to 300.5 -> 314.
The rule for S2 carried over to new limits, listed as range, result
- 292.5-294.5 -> 324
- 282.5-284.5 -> 342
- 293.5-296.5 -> 308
